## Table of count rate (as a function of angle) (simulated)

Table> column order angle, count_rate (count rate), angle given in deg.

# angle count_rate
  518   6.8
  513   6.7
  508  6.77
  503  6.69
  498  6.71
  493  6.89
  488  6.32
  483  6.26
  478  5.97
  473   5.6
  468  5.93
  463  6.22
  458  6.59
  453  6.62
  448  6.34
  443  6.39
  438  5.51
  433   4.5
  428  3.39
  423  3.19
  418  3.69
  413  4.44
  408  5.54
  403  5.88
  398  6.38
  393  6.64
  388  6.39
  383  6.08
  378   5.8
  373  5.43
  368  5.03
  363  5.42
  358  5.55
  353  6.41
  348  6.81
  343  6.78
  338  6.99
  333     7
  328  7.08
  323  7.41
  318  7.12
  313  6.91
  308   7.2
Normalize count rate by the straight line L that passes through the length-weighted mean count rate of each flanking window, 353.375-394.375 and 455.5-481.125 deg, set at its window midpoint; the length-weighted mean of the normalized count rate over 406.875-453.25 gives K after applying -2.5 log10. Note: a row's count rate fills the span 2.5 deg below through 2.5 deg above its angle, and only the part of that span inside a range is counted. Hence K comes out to 0.222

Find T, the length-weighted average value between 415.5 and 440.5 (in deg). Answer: 4.06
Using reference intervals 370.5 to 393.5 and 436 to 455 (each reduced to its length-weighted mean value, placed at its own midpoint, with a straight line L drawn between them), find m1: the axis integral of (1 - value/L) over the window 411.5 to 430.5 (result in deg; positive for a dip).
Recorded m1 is 7.7 deg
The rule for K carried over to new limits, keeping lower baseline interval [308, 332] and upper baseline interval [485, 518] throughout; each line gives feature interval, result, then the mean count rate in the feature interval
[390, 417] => 0.217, 5.67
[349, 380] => 0.234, 5.66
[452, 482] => 0.106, 6.14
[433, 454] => 0.143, 5.98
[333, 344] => 0.025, 6.93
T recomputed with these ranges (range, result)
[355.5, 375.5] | 5.36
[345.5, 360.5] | 6.26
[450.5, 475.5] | 6.19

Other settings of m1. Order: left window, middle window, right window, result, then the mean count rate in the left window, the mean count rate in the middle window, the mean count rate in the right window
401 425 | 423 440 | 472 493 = 2.6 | 4.55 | 4.25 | 6.17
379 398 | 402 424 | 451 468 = 6.2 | 6.33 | 4.55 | 6.39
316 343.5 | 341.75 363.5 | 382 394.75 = 1.9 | 7.08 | 6.23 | 6.39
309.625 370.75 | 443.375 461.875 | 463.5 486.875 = -1.2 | 6.55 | 6.48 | 5.99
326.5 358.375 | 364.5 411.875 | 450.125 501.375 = 5.2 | 6.72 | 5.85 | 6.32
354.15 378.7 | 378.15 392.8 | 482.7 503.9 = -1.5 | 5.47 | 6.23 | 6.6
